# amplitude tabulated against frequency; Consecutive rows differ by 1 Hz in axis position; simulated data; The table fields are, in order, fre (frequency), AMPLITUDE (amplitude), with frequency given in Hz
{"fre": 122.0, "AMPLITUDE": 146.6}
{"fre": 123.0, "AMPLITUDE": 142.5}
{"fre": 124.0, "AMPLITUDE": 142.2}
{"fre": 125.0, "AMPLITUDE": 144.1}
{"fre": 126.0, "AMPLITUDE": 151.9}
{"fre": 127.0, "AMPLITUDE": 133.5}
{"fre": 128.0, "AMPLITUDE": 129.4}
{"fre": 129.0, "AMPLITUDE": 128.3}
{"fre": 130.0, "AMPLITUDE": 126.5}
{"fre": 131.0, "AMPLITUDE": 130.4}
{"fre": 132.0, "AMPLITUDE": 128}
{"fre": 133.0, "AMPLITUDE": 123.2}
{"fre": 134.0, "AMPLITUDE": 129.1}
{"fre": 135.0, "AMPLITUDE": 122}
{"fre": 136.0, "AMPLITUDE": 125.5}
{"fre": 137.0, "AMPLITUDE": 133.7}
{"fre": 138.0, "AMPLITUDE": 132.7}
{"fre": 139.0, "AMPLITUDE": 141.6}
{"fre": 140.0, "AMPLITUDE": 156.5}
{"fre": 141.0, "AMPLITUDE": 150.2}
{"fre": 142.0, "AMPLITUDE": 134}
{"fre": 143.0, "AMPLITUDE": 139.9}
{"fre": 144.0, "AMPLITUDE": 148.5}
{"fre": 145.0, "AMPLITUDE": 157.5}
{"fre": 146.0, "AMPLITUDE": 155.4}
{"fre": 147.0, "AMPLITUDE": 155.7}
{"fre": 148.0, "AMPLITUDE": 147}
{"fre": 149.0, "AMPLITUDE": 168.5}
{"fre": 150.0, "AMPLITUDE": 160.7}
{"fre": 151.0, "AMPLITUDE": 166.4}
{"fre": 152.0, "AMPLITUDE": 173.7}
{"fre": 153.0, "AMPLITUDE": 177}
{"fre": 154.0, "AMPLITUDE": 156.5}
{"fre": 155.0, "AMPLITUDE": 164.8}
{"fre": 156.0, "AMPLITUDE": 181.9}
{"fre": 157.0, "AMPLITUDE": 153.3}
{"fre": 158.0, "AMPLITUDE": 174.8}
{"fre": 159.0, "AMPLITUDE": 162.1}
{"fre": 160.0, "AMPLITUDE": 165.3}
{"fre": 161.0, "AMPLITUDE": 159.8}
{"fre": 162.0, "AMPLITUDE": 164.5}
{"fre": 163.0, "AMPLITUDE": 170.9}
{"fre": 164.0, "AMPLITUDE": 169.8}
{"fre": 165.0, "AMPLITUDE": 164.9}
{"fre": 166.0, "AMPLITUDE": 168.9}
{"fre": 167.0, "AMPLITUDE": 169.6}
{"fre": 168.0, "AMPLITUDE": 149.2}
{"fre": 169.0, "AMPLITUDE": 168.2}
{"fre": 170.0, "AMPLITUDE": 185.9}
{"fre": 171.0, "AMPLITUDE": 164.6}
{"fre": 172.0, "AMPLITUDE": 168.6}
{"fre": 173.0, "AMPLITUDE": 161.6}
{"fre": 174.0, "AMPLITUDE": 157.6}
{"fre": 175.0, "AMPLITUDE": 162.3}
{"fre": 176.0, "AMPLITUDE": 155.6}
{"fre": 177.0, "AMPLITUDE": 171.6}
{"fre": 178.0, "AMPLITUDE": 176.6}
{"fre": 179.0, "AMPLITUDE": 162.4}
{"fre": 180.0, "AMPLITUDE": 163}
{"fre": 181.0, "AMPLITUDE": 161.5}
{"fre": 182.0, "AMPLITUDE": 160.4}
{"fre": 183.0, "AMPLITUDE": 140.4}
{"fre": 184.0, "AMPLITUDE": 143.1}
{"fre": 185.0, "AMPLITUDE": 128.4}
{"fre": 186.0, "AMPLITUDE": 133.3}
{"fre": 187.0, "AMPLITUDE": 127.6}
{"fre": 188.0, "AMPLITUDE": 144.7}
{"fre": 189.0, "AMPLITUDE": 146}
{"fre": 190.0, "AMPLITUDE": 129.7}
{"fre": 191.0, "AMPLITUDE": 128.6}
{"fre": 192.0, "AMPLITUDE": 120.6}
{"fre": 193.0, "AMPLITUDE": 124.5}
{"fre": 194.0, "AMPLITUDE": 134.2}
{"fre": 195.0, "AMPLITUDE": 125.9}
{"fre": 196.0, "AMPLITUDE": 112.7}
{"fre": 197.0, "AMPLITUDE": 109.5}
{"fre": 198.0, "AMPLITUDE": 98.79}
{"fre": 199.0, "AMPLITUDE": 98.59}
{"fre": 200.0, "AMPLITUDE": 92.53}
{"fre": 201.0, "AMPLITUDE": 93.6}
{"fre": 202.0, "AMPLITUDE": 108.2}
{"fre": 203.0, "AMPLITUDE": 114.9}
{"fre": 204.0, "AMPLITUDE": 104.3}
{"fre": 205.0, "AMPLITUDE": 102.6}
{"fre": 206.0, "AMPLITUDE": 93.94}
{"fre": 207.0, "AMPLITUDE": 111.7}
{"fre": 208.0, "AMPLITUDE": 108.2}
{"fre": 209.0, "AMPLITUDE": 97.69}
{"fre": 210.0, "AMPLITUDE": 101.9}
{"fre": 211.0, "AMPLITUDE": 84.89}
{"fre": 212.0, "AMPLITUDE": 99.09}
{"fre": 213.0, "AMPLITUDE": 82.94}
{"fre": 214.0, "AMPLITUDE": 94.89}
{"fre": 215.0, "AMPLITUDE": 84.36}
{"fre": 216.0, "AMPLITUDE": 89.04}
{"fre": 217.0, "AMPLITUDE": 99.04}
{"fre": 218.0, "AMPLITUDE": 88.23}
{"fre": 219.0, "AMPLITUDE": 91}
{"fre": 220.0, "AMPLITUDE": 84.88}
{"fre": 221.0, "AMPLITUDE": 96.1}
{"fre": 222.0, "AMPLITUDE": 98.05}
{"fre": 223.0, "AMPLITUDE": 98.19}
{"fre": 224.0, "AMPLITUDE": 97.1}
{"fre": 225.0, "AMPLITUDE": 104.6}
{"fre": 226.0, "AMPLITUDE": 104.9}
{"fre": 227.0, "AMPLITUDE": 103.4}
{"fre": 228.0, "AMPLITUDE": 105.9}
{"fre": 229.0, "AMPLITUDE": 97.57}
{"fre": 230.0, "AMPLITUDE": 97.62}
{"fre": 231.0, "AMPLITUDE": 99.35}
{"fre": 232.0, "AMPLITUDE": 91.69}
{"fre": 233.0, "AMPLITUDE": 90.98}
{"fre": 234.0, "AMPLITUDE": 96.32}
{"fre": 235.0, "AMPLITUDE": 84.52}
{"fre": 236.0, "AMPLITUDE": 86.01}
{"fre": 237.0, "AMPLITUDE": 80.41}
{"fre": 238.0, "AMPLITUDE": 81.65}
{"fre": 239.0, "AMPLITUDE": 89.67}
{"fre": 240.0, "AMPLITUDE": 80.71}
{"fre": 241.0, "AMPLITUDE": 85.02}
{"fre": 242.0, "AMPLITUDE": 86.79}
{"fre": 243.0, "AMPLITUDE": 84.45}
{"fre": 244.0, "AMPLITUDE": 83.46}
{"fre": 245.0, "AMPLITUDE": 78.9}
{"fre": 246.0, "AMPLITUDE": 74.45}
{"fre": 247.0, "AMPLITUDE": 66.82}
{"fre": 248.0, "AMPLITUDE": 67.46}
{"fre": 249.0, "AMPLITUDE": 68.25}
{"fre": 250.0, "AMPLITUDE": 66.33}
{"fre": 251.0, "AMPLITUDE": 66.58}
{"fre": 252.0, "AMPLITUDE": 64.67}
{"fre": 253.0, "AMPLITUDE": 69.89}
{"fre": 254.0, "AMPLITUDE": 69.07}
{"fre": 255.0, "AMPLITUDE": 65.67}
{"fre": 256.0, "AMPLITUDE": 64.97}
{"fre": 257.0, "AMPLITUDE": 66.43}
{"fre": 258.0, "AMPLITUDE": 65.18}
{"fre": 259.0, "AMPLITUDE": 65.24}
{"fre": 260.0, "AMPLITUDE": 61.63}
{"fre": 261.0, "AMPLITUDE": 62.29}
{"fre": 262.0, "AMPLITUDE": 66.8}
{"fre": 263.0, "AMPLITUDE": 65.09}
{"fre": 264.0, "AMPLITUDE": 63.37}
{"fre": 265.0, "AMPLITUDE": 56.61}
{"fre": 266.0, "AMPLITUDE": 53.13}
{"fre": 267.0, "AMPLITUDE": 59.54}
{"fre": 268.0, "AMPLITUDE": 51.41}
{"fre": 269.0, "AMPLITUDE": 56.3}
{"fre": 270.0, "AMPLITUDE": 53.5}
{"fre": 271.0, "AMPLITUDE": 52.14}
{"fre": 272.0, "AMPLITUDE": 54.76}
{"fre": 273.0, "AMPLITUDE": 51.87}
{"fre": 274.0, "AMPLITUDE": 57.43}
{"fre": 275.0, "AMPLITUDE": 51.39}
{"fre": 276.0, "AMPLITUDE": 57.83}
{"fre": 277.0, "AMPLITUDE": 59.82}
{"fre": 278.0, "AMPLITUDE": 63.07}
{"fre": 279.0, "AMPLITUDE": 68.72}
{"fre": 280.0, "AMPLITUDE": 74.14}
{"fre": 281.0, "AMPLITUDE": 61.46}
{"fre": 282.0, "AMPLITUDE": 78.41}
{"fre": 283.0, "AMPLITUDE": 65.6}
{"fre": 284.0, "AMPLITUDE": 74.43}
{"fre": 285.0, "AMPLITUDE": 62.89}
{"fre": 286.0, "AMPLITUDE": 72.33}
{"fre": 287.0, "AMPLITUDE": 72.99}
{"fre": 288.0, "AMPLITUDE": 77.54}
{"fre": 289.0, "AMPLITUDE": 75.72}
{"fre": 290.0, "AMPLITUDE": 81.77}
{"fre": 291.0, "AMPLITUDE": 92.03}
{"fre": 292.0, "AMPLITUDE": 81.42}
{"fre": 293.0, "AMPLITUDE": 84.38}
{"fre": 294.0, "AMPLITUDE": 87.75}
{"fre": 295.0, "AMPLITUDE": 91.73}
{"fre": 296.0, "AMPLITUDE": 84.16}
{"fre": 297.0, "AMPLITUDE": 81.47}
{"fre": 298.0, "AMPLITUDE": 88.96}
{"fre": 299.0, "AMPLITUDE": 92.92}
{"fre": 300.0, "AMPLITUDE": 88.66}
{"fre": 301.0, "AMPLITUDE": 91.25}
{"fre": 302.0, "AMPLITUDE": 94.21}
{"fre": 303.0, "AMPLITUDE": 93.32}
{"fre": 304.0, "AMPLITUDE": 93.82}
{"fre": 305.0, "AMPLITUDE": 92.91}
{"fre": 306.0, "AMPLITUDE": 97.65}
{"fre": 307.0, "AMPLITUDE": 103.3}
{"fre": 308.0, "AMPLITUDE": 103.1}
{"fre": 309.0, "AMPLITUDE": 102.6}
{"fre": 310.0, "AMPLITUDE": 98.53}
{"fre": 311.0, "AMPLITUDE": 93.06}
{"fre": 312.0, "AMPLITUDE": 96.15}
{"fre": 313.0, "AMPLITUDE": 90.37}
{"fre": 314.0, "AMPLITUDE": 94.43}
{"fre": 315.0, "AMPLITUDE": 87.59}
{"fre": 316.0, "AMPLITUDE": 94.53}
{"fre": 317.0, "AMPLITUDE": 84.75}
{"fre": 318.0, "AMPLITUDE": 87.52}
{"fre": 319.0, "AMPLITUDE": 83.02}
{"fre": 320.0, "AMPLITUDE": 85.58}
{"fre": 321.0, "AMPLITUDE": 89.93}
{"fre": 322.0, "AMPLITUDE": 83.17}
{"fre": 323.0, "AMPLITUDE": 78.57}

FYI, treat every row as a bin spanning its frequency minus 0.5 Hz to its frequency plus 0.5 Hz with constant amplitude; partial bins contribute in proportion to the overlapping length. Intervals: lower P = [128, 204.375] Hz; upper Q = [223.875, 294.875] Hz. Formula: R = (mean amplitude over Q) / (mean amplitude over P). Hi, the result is 0.51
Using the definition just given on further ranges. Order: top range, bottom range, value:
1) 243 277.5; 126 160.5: 0.43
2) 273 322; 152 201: 0.55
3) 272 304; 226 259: 0.94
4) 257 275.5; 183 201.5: 0.48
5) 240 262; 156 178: 0.43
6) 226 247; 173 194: 0.60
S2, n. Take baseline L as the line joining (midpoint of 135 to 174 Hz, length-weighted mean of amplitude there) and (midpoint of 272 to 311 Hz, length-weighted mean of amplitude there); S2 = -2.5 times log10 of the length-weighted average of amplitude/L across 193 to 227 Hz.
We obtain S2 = 0.25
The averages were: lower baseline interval 159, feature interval 101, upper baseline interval 80.1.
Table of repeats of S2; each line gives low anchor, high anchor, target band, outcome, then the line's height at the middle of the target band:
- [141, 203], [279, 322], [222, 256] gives 0.35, 116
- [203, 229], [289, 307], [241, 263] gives 0.32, 93.9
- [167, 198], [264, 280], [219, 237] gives 0.06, 101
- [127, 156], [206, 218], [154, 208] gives -0.21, 117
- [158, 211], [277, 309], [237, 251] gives 0.36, 108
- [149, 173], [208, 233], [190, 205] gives 0.10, 123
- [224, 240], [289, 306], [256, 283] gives 0.44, 90.9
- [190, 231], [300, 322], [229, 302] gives 0.30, 97.2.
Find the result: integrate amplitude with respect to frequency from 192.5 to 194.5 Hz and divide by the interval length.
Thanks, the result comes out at 129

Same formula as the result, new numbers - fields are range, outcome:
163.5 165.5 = 167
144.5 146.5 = 156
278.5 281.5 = 68.1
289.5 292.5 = 85.1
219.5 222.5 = 93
